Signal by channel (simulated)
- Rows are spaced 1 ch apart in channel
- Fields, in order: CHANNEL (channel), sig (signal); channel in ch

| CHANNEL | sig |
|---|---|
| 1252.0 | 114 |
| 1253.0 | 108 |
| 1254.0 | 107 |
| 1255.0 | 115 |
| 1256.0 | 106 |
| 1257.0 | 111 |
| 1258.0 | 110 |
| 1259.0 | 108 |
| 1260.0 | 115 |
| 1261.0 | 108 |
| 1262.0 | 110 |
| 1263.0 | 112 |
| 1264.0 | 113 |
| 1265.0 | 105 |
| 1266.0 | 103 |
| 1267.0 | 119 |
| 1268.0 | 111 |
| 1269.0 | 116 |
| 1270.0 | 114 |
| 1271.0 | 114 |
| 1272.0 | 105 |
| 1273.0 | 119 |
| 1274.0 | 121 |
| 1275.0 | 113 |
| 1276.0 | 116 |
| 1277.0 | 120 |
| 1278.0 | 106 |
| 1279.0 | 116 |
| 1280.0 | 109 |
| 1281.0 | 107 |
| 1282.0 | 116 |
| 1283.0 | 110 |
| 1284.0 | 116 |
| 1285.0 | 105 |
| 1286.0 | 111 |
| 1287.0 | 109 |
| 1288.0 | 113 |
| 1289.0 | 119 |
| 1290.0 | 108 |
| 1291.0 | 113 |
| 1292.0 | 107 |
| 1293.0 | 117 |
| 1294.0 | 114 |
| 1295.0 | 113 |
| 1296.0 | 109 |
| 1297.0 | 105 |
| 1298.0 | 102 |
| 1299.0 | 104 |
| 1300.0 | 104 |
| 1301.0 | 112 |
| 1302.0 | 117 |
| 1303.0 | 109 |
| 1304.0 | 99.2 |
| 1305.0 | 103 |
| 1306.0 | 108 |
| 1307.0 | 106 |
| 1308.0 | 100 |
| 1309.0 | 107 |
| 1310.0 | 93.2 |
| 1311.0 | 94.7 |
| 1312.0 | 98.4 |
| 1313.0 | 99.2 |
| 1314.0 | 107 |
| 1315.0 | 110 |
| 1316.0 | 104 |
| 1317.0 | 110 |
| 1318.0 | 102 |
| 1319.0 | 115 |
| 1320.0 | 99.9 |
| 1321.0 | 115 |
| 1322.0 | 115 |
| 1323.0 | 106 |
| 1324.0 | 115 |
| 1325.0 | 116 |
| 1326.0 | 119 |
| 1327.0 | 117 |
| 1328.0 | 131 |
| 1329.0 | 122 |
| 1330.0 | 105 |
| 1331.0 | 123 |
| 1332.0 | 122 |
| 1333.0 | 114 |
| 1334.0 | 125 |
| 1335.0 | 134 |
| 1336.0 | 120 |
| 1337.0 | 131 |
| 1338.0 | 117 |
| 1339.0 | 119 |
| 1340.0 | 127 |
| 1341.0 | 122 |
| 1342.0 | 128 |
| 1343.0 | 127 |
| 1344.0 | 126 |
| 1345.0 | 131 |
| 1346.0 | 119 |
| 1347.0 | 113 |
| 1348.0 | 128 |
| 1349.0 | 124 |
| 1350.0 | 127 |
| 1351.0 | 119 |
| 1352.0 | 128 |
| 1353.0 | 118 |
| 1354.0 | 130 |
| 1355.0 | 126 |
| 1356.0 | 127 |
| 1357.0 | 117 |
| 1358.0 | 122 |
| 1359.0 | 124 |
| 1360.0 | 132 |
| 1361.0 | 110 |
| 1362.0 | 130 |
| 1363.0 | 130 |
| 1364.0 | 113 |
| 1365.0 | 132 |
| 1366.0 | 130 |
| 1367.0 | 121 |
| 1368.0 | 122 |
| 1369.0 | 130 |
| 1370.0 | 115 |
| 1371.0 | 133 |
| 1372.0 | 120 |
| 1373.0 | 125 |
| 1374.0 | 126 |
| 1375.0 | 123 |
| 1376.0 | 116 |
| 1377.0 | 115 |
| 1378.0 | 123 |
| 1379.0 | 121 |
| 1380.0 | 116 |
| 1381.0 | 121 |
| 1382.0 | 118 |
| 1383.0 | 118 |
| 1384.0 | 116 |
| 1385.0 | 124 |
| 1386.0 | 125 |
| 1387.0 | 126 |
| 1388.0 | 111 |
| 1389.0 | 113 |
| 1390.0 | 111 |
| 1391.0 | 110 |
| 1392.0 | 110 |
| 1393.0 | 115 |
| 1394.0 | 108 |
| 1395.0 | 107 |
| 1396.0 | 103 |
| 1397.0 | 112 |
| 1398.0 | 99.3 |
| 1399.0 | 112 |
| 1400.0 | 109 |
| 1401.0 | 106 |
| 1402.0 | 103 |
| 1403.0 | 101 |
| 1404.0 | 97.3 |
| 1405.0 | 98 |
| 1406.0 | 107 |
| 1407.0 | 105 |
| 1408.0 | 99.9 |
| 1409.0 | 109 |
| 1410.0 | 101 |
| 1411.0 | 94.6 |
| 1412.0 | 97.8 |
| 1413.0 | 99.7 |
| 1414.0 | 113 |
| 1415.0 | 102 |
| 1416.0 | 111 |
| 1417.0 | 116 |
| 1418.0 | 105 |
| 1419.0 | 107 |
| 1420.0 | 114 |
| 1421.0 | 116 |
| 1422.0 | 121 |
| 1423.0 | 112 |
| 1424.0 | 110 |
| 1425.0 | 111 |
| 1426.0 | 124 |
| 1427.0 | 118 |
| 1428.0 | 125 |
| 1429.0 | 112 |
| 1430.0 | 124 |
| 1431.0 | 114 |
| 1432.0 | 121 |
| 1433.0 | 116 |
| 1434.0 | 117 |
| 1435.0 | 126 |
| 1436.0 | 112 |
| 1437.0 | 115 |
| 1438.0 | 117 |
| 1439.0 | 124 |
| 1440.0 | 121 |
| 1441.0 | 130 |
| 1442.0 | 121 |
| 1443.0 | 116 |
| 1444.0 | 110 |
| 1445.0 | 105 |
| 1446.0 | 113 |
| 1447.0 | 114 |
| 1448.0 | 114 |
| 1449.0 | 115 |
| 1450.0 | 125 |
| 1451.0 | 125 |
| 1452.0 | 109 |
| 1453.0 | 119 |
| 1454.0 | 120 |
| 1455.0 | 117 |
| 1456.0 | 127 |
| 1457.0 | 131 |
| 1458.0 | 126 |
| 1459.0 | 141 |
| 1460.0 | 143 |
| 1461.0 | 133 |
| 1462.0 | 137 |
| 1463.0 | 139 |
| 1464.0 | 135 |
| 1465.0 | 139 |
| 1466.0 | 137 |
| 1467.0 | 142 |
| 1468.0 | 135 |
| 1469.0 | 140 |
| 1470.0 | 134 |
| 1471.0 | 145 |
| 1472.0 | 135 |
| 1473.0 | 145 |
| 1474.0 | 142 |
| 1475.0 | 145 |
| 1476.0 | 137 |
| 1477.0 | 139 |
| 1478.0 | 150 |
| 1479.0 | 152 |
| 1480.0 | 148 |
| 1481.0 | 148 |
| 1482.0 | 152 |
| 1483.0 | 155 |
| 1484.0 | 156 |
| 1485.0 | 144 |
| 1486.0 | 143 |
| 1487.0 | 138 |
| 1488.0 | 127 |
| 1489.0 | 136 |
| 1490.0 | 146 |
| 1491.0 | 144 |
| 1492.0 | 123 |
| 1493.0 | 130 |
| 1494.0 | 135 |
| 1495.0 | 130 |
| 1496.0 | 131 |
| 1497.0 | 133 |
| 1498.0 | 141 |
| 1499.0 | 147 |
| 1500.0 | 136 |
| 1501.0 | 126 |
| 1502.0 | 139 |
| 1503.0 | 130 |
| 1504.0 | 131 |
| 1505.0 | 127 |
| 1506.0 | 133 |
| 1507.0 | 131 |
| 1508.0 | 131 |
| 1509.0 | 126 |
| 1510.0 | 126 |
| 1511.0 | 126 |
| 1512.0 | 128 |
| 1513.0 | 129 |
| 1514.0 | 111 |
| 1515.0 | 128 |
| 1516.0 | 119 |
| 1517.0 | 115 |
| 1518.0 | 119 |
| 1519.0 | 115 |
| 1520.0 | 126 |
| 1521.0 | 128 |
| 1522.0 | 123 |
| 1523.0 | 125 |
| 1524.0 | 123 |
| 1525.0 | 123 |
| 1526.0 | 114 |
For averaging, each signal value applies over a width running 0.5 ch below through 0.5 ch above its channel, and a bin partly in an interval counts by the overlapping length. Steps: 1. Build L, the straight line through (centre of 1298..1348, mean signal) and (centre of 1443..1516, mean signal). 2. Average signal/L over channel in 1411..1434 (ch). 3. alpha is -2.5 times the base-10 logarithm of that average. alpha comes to 0.12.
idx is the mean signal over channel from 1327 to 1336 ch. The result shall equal 122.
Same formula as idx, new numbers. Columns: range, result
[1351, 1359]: 124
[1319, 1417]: 117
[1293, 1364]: 116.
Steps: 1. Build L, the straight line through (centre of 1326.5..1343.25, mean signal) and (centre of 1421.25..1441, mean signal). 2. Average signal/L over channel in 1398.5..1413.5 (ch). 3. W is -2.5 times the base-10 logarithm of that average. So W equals 0.16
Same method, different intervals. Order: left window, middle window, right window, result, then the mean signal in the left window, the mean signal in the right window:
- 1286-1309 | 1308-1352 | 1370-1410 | -0.057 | 109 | 113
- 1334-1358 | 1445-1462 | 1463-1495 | 0.122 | 124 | 141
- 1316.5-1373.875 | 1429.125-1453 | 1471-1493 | 0.162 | 121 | 143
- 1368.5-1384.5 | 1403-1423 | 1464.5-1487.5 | 0.215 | 121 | 144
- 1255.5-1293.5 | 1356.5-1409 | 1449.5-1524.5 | 0.062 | 112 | 133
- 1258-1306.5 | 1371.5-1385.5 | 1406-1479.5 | -0.024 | 111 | 122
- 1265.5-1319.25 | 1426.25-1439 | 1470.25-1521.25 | 0.075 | 109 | 135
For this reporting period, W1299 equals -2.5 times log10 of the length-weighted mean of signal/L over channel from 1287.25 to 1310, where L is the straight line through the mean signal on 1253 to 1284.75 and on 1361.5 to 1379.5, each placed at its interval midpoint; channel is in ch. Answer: 0.068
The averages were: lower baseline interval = 112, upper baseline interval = 124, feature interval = 108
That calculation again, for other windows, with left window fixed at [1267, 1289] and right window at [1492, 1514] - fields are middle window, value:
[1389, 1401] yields 0.128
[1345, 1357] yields -0.042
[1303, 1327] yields 0.093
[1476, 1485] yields -0.154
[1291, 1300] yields 0.054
